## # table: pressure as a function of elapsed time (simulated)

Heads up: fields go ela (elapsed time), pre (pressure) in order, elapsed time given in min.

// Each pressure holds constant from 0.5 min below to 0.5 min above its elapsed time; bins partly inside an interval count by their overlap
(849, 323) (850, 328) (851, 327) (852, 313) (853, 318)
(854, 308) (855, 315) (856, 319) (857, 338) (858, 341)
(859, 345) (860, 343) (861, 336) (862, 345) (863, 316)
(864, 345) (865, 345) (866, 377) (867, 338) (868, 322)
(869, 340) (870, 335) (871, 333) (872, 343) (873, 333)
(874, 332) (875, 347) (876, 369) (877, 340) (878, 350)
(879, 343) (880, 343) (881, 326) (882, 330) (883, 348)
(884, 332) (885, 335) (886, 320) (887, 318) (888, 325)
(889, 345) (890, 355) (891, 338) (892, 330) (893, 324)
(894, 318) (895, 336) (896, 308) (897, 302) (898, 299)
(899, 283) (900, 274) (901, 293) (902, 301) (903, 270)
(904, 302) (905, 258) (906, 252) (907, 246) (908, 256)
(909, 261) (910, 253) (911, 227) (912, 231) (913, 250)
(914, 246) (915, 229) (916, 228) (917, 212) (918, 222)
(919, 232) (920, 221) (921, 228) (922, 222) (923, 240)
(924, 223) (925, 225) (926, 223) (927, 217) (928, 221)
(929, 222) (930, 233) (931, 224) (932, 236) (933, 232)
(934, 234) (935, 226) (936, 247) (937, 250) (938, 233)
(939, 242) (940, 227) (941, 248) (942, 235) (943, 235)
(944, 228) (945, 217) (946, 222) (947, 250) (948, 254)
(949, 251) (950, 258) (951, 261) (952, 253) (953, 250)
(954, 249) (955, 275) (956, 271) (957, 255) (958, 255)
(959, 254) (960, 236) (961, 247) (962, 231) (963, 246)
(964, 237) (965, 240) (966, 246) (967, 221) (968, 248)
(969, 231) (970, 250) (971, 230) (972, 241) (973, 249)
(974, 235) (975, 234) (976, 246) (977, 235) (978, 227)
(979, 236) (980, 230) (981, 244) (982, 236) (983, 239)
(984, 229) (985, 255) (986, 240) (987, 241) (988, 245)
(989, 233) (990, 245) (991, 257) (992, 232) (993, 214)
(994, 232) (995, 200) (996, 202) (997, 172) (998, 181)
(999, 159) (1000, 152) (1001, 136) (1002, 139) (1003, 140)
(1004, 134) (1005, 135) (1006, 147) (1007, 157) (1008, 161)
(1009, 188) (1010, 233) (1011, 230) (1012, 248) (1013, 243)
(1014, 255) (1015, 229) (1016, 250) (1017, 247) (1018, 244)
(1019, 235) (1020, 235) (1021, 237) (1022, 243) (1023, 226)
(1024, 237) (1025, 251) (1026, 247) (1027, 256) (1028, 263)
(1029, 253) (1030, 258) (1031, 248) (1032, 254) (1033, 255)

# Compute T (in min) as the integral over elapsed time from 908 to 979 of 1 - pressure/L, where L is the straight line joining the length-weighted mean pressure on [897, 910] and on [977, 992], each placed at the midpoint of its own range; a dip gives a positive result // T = 5.1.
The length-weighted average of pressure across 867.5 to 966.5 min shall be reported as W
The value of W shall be 271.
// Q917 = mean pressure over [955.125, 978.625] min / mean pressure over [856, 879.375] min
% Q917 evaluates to 0.7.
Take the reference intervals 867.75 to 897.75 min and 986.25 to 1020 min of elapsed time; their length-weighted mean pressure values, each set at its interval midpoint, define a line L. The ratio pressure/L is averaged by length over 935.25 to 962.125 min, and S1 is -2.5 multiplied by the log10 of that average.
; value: 0.07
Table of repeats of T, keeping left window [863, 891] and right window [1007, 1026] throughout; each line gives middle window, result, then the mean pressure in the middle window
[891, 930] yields 6.94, 258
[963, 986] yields 2.21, 238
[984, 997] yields 1.09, 230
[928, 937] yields 1.94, 232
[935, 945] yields 1.85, 237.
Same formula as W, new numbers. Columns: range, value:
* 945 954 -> 248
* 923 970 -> 240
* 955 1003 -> 228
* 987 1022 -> 205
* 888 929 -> 265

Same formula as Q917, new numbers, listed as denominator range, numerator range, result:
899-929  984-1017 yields 0.84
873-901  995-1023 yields 0.60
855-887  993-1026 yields 0.60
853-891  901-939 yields 0.71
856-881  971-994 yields 0.70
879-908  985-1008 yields 0.62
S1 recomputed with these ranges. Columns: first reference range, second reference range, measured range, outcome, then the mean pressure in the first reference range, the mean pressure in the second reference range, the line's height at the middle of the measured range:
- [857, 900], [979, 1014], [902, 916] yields 0.19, 333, 205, 300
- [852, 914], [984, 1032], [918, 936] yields 0.23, 316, 217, 281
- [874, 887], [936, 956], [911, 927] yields 0.24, 339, 245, 284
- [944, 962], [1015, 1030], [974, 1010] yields 0.20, 249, 244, 247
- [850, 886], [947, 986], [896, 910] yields 0.10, 336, 244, 303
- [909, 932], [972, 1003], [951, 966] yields -0.12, 229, 218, 223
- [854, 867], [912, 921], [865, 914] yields -0.11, 338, 230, 282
